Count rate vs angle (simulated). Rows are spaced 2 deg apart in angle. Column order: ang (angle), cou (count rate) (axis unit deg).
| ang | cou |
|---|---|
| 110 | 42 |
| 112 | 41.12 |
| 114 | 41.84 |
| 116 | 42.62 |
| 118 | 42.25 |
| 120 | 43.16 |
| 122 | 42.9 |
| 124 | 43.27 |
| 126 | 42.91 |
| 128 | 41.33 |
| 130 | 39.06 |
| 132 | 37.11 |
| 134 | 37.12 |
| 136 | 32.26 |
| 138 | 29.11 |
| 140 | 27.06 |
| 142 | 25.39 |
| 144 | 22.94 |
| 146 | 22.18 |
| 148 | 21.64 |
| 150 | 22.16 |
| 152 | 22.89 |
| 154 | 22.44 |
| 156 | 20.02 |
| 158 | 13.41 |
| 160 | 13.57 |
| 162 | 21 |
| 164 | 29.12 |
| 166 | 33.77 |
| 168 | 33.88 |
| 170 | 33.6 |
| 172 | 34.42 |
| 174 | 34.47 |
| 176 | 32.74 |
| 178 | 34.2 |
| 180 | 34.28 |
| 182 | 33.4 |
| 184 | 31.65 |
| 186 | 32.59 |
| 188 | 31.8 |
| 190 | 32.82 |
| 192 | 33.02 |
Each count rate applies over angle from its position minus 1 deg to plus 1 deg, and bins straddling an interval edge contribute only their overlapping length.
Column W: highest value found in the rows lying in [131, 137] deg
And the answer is 37.12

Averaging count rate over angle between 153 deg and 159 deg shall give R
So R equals 18.6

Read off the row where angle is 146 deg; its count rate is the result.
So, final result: 22.18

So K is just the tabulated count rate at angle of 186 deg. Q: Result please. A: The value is 32.59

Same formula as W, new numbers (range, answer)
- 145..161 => 22.89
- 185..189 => 32.59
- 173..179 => 34.47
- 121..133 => 43.27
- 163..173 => 34.42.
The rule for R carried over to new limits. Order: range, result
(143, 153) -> 22.4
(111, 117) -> 41.9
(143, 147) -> 22.6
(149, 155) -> 22.5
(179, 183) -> 33.8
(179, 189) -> 32.7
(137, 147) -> 25.3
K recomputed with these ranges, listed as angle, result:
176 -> 32.74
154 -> 22.44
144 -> 22.94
